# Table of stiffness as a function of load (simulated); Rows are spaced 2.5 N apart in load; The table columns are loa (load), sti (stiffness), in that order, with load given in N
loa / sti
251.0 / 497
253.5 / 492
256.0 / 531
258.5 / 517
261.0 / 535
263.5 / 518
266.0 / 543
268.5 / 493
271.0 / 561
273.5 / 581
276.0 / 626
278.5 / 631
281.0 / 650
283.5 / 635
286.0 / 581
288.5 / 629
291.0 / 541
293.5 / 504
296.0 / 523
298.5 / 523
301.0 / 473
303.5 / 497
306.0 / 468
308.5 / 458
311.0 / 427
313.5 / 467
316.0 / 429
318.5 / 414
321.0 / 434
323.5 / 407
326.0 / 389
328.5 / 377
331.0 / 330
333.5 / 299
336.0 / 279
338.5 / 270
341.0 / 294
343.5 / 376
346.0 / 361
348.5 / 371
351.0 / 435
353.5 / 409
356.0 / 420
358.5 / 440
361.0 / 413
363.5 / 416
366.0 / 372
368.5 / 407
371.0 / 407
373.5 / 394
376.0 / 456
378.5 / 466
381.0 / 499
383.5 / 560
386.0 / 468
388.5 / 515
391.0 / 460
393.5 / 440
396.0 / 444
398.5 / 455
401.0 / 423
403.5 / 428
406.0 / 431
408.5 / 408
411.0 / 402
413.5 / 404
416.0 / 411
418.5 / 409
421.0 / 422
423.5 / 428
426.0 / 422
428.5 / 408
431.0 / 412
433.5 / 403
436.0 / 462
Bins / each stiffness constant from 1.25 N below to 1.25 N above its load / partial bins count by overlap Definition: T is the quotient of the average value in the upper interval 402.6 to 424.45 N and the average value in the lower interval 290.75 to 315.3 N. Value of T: 0.86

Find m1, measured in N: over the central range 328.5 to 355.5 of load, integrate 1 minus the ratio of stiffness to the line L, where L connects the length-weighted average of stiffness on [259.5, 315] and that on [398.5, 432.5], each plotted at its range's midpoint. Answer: 7.77 N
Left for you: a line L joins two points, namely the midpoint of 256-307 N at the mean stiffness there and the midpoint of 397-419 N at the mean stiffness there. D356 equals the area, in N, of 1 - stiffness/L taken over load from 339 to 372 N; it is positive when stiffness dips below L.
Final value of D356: 5.7 N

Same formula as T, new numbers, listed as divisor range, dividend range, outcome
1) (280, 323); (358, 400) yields 0.88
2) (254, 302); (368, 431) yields 0.79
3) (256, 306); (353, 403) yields 0.80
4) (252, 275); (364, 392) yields 0.85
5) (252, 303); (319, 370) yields 0.68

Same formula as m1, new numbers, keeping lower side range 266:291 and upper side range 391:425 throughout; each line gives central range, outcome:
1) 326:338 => 4.6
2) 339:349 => 3.2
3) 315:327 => 2.7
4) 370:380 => 0.7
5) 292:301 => 0.9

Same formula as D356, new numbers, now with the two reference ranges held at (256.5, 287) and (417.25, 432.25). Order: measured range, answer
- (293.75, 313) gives 2.1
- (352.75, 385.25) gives 2.5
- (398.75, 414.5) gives 0.6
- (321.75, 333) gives 3.1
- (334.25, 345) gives 4.2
